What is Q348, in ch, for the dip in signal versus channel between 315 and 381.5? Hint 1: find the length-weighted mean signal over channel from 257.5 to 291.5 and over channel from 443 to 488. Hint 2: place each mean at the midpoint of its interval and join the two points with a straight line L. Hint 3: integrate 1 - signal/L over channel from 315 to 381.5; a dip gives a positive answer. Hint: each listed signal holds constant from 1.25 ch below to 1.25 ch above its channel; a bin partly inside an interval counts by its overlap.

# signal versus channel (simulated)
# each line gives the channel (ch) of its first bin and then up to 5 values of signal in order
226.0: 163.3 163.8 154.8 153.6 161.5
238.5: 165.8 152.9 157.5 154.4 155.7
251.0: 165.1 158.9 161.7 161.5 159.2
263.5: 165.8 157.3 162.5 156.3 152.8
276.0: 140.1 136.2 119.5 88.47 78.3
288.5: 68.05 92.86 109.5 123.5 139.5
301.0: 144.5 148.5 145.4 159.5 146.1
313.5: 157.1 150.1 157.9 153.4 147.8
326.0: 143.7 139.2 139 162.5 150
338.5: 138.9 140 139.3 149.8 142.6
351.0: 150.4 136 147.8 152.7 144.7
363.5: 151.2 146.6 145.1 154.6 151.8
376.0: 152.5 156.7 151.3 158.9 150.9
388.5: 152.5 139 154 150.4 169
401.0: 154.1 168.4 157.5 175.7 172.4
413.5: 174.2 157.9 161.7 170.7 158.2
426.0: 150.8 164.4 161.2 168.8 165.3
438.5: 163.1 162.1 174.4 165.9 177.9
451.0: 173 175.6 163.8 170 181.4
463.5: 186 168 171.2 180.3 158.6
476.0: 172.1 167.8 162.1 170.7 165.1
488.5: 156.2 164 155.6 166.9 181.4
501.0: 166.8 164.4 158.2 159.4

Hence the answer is -0.4 ch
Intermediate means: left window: 132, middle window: 148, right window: 171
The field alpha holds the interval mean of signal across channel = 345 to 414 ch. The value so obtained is 154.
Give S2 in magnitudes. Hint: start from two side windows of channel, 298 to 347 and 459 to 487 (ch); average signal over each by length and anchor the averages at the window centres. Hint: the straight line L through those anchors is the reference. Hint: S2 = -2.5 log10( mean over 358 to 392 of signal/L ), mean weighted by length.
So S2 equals 0.04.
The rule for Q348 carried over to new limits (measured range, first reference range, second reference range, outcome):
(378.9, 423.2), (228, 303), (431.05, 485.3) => 0.5 ch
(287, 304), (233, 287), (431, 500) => 4.0 ch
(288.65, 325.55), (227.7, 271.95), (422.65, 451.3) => 5.1 ch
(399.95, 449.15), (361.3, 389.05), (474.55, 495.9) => -2.4 ch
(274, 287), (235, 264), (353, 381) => 3.4 ch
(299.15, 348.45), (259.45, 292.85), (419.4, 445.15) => -2.9 ch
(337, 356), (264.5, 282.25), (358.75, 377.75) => 0.8 ch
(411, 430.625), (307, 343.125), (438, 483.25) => 0.1 ch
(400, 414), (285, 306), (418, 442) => -1.1 ch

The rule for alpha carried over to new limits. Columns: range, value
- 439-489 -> 170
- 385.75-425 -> 161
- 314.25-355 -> 146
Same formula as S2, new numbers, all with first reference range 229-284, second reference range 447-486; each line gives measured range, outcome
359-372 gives 0.10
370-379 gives 0.07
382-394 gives 0.09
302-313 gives 0.05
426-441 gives 0.04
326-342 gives 0.11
